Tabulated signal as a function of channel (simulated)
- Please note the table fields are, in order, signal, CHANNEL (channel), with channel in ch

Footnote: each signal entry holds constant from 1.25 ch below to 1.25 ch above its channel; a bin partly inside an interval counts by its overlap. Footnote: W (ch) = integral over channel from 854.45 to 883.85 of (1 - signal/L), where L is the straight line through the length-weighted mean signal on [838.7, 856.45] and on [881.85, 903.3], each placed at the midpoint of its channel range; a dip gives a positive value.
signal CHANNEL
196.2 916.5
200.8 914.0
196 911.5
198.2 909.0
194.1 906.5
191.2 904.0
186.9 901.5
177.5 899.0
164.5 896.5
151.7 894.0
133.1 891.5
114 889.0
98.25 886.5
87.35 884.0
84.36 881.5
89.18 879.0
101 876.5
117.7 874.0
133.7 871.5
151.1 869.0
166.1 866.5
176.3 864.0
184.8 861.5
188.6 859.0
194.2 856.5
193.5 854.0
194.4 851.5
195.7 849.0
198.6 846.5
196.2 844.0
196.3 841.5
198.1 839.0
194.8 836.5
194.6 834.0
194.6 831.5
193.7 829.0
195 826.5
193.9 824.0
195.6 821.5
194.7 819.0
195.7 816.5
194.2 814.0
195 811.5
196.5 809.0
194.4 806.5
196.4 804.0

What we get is 4.67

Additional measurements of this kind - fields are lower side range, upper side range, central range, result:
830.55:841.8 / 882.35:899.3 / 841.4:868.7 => -2.4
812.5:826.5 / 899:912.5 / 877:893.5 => 7.6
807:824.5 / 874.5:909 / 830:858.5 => -3.6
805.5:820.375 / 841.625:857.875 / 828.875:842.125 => 0.0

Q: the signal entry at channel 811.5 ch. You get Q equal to 195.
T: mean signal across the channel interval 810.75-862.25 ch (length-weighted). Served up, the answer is 194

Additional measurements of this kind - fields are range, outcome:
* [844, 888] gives 151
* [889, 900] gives 151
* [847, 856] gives 195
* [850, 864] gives 190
